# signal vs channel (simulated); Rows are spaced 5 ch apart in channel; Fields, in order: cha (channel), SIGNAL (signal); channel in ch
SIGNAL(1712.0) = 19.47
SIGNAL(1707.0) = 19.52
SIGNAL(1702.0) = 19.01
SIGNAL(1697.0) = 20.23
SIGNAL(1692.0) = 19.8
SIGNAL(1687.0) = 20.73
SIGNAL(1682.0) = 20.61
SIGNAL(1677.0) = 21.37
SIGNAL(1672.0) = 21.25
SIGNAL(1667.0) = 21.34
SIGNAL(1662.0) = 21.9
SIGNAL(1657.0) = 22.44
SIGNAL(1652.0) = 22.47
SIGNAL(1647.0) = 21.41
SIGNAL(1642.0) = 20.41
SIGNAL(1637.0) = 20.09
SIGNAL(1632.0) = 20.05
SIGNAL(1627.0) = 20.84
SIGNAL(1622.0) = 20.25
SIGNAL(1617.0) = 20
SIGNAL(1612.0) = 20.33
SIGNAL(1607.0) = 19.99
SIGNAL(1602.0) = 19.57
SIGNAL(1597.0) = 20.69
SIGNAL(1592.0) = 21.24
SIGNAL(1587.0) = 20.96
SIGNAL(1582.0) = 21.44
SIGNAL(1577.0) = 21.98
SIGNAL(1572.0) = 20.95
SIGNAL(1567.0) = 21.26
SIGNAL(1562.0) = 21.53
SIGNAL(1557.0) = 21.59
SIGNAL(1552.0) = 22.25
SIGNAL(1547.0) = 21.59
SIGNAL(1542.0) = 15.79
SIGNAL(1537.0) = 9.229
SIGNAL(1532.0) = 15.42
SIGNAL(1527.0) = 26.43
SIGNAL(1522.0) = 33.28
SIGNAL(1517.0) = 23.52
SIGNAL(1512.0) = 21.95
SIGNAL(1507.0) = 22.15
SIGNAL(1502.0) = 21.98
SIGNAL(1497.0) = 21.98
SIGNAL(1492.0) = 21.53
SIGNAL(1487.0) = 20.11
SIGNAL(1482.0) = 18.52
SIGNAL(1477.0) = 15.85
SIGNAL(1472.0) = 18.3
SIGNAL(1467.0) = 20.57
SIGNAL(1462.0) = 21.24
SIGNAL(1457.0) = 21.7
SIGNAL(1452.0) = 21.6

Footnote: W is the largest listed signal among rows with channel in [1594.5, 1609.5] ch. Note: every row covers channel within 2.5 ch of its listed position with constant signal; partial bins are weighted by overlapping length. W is 20.69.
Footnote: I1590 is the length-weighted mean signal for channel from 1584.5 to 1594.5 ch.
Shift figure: 21.1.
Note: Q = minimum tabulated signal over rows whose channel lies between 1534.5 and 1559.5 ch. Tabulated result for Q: 9.229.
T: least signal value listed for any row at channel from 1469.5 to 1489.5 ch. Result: 15.85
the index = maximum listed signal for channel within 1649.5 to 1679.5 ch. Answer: 22.47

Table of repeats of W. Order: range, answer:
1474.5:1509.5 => 22.15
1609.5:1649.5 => 21.41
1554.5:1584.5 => 21.98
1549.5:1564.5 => 22.25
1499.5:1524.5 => 33.28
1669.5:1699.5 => 21.37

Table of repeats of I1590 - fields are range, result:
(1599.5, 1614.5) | 20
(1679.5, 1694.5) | 20.4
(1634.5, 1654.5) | 21.1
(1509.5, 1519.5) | 22.7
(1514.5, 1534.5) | 24.7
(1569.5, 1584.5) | 21.5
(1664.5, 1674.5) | 21.3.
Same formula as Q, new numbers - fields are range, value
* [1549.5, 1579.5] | 20.95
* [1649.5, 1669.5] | 21.34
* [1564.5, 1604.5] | 19.57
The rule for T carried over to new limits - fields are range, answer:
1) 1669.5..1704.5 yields 19.01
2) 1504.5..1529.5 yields 21.95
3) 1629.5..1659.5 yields 20.05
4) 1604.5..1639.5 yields 19.99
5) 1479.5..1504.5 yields 18.52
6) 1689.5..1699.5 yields 19.8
